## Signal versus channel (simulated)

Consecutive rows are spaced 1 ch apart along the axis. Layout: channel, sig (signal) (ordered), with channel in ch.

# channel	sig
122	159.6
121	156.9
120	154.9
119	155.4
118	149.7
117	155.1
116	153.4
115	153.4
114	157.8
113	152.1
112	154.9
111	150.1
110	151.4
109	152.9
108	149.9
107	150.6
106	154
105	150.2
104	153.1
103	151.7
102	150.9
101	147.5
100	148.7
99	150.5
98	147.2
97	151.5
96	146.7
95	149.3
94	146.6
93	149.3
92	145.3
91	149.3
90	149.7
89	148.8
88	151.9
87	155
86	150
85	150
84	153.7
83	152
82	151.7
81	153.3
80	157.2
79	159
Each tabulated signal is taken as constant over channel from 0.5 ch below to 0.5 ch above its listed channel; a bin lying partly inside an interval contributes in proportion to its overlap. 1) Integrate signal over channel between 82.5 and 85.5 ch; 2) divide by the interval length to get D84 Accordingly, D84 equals 152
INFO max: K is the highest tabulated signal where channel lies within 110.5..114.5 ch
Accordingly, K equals 157.8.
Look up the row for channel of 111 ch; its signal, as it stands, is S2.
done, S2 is 150.1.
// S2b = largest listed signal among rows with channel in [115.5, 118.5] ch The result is 155.1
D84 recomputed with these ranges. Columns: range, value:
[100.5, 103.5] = 150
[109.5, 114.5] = 153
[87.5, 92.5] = 149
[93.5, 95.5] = 148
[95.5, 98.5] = 148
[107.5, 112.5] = 152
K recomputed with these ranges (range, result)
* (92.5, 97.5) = 151.5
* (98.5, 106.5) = 154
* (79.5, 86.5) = 157.2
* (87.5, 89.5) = 151.9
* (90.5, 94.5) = 149.3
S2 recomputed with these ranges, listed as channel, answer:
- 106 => 154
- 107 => 150.6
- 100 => 148.7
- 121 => 156.9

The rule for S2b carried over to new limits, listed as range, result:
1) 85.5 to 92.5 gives 155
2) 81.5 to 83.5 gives 152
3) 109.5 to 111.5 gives 151.4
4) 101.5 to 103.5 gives 151.7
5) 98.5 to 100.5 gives 150.5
